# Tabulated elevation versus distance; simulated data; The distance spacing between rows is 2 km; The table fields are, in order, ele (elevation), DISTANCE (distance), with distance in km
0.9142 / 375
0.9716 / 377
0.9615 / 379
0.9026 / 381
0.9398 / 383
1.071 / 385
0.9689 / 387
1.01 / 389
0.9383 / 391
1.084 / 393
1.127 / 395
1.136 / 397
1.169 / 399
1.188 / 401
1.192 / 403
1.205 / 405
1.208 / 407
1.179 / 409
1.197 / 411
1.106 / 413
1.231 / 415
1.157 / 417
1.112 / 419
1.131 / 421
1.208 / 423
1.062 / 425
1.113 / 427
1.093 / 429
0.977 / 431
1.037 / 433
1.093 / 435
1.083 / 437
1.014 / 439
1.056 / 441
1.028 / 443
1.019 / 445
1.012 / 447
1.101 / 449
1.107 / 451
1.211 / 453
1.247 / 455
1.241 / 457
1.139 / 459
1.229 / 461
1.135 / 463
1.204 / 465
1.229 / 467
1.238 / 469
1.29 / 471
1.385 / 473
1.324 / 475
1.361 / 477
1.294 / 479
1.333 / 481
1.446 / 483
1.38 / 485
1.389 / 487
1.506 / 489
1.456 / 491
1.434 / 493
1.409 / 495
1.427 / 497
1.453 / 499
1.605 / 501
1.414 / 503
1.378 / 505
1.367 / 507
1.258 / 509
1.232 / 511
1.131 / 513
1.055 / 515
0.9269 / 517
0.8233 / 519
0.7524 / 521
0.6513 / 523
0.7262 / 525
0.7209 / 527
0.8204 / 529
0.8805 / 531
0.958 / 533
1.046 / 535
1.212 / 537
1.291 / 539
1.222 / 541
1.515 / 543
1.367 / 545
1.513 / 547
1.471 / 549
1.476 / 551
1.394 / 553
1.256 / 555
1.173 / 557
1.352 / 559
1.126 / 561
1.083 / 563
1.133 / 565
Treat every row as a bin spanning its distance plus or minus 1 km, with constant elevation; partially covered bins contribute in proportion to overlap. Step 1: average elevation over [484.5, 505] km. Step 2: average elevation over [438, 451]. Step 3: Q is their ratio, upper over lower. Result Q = 1.4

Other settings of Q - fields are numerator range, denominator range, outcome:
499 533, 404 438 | 0.94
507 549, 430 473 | 0.95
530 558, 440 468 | 1.11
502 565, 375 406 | 1.09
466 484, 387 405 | 1.20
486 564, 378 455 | 1.11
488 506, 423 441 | 1.36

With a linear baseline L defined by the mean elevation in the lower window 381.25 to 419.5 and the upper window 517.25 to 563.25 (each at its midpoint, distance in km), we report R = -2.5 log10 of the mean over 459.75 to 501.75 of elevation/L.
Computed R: -0.21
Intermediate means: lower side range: 1.11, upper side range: 1.12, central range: 1.36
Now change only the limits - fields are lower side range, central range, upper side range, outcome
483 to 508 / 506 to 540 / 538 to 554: 0.39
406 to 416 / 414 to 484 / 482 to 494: 0.12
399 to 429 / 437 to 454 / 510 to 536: 0.02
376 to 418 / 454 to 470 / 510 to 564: -0.10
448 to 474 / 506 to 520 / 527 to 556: 0.10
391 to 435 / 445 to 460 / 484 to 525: 0.03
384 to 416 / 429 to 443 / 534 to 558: 0.13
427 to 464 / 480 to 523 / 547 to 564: -0.07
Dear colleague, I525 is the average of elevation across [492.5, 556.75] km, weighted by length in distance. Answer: 1.19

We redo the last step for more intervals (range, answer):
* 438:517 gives 1.27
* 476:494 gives 1.4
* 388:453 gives 1.11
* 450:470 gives 1.2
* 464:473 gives 1.26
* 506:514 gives 1.25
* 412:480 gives 1.15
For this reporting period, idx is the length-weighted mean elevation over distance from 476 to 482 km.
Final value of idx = 1.33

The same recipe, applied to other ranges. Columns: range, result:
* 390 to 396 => 1.05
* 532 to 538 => 1.07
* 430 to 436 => 1.04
